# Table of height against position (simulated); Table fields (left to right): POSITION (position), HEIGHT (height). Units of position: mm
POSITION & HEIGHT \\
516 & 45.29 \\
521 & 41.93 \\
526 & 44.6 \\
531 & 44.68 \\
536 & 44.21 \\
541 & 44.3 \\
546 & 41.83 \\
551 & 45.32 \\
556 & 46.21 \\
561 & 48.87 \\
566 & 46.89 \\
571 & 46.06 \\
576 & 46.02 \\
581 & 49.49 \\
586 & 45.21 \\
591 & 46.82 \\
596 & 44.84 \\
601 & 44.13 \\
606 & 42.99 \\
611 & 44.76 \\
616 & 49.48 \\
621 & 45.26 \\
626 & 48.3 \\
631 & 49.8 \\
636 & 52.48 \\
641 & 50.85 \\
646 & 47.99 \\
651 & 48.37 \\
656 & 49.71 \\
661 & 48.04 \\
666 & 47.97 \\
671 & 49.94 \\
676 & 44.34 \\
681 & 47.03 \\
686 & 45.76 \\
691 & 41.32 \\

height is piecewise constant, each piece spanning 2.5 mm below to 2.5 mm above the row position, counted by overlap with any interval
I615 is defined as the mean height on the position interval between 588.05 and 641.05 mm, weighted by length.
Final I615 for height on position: 47.1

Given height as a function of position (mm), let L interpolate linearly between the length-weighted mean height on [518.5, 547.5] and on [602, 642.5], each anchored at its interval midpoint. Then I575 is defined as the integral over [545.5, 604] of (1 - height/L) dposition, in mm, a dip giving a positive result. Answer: -0.7 mm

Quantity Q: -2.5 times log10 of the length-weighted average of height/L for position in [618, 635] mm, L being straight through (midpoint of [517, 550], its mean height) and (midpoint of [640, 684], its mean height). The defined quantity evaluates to -0.03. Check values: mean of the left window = 43.7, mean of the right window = 48.1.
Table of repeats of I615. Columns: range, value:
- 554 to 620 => 46.3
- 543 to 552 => 43.3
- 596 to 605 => 44.1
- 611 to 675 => 48.7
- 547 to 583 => 46.7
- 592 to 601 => 45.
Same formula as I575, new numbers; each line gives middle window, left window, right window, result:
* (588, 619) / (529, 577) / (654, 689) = 0.5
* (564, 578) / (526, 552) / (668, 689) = -0.5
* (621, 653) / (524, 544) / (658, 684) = -1.8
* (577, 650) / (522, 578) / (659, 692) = -2.2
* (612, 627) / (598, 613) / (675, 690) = -1.1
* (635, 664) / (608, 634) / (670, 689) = -1.5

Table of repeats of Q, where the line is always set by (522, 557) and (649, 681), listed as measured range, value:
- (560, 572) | -0.05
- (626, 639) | -0.08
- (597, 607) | 0.05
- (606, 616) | 0.02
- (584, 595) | 0.00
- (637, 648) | -0.06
